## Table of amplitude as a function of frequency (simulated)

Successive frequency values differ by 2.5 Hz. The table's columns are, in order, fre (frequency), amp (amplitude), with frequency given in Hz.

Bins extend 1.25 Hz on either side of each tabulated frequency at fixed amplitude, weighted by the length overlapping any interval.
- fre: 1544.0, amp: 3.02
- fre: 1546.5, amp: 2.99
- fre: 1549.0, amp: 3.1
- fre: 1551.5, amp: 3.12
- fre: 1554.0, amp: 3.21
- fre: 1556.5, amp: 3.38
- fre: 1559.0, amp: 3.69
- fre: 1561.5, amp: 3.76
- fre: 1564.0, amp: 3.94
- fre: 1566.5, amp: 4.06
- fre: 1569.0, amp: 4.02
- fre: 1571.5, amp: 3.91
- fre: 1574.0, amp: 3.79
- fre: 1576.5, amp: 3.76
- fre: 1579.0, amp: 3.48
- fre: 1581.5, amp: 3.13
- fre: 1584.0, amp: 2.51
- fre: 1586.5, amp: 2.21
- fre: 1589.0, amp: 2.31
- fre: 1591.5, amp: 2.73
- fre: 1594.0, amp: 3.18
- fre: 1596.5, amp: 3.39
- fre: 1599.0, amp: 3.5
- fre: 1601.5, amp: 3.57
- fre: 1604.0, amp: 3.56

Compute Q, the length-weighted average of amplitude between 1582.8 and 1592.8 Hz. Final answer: 2.44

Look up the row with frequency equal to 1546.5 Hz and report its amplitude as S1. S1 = 2.99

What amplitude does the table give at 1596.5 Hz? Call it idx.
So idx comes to 3.39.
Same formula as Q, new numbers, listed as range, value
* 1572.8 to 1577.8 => 3.77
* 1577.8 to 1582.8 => 3.3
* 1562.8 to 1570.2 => 4.01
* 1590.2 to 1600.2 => 3.19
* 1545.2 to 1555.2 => 3.1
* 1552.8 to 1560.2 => 3.43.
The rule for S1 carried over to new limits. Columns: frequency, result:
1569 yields 4.02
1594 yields 3.18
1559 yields 3.69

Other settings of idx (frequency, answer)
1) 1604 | 3.56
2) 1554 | 3.21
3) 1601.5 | 3.57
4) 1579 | 3.48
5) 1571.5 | 3.91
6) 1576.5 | 3.76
